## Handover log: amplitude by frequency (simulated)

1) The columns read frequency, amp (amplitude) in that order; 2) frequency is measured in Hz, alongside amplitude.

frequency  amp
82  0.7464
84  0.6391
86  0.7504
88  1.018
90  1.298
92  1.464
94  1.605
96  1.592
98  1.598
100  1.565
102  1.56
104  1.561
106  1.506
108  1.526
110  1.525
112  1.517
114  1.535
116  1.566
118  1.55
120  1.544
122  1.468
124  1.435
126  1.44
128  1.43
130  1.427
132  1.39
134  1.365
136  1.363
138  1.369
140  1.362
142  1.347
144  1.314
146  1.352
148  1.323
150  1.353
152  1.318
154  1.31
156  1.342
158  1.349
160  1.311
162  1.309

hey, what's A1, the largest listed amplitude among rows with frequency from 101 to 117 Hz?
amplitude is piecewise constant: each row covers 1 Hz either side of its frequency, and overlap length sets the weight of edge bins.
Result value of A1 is 1.566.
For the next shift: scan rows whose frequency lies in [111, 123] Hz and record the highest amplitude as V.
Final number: 1.566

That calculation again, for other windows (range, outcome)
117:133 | 1.55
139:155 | 1.362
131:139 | 1.39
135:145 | 1.369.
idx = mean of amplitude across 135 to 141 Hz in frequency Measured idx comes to 1.36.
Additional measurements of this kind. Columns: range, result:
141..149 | 1.33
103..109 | 1.53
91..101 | 1.56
